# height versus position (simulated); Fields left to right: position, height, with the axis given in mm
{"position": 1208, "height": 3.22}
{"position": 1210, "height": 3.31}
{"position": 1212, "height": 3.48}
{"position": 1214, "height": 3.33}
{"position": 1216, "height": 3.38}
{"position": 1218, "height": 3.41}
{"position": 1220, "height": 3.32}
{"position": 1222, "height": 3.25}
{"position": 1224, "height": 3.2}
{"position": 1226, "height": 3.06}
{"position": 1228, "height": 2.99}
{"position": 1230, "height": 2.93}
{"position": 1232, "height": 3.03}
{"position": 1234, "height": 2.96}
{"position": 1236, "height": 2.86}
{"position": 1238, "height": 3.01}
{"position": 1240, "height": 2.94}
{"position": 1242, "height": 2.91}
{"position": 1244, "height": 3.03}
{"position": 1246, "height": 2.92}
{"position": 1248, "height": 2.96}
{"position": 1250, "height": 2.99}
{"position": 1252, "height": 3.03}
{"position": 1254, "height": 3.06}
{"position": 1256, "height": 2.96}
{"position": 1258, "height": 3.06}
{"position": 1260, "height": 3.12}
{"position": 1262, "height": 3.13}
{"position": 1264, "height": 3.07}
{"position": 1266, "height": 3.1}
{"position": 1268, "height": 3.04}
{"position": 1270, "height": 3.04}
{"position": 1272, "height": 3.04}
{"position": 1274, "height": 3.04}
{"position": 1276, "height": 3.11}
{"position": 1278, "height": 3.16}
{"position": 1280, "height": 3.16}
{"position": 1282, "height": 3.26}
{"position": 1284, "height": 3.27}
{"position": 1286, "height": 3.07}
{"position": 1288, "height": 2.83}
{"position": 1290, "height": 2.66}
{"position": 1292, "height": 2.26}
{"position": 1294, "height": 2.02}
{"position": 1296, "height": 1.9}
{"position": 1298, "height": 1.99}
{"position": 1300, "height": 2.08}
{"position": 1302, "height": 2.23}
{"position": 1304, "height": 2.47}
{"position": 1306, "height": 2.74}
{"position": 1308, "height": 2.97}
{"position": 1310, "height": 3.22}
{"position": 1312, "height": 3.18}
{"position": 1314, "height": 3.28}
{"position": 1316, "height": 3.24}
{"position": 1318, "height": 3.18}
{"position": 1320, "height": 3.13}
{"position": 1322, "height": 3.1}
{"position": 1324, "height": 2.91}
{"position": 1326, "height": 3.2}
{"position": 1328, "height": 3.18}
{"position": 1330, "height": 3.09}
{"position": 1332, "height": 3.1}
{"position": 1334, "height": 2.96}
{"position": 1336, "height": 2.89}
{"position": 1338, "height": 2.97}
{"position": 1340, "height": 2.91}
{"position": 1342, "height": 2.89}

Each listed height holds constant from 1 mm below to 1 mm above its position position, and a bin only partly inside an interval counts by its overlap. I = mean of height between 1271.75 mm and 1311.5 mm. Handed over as 2.72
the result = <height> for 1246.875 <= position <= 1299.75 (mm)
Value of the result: 2.89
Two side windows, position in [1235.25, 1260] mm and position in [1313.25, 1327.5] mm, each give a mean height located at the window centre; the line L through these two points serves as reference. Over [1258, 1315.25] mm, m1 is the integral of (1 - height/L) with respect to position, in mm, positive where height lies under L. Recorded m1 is 4.2 mm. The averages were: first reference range 2.98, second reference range 3.15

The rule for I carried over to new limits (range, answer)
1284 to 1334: 2.81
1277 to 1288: 3.15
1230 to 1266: 3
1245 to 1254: 2.98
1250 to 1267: 3.06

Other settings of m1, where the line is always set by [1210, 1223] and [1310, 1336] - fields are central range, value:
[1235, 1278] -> 3.2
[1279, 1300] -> 3.8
